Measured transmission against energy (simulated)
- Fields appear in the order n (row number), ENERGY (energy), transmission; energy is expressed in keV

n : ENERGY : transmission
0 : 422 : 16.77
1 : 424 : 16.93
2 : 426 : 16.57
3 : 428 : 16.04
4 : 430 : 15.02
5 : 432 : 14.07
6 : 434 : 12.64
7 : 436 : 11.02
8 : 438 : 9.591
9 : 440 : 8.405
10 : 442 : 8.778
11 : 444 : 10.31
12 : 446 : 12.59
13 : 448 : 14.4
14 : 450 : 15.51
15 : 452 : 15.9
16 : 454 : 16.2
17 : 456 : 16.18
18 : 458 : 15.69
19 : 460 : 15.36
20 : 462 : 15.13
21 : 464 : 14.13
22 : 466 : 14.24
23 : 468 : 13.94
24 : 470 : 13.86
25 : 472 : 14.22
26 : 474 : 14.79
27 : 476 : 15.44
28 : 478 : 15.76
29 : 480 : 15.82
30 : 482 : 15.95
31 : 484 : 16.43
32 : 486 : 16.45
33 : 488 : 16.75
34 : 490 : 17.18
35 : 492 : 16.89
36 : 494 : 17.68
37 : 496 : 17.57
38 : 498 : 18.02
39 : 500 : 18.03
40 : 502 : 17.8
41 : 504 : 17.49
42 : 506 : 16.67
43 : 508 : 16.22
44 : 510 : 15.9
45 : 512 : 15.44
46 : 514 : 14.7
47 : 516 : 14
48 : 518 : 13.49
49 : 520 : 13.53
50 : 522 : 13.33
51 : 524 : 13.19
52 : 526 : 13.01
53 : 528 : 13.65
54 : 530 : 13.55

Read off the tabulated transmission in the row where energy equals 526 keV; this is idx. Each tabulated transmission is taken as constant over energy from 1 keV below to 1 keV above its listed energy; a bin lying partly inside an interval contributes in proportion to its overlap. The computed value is 13.01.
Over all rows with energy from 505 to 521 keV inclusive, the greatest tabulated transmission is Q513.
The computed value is 16.67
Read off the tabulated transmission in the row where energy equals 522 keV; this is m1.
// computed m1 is 13.33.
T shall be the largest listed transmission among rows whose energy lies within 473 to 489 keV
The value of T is 16.75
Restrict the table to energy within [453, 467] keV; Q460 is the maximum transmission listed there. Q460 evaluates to 16.2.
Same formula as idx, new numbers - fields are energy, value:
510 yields 15.9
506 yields 16.67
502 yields 17.8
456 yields 16.18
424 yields 16.93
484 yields 16.43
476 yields 15.44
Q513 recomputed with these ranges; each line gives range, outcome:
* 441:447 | 12.59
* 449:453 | 15.9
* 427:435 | 16.04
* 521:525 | 13.33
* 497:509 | 18.03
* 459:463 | 15.36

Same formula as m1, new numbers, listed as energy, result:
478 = 15.76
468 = 13.94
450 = 15.51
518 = 13.49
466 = 14.24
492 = 16.89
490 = 17.18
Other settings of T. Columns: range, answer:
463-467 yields 14.24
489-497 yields 17.68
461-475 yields 15.13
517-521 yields 13.53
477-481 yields 15.82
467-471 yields 13.94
